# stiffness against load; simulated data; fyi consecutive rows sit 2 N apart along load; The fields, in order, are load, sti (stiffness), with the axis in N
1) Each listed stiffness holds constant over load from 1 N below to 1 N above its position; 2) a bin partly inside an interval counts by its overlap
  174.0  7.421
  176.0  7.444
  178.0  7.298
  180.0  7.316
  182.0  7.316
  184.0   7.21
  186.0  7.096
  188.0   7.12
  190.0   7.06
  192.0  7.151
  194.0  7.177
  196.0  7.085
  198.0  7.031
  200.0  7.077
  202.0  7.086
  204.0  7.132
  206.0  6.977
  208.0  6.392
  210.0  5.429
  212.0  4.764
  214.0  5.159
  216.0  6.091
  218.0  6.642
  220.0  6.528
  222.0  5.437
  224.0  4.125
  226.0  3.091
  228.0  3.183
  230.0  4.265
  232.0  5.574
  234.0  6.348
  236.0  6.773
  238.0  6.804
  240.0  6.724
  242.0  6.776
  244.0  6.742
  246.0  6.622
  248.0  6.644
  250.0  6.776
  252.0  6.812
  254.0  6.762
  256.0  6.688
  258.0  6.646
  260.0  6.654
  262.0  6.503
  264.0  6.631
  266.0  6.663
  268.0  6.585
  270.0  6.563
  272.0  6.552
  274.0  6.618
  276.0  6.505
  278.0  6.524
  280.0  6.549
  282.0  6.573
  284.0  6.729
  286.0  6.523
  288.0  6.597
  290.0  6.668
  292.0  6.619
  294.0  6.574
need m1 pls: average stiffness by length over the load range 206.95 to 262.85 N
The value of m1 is 5.96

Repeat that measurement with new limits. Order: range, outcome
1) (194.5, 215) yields 6.43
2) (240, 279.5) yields 6.65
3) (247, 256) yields 6.74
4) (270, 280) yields 6.55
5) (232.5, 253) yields 6.67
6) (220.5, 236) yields 4.78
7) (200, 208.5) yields 6.95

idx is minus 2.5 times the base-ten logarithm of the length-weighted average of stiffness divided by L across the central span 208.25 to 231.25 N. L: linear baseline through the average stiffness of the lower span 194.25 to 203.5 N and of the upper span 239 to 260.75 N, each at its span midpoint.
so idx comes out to 0.35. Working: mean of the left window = 7.08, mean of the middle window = 5.03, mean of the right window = 6.71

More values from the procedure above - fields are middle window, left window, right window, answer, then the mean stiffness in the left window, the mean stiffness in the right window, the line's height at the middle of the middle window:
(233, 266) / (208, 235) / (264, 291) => -0.14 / 5.17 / 6.59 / 5.88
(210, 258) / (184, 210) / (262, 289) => 0.15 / 6.98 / 6.58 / 6.79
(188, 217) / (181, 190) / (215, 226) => -0.03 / 7.17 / 5.52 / 6.37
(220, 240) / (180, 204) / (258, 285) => 0.30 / 7.14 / 6.59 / 6.88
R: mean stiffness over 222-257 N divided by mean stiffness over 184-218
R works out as 0.89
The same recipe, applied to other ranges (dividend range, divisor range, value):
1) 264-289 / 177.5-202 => 0.92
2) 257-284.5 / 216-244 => 1.17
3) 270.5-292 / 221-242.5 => 1.23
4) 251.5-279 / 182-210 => 0.95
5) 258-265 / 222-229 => 1.76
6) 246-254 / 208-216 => 1.25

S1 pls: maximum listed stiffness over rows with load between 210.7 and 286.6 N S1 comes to 6.812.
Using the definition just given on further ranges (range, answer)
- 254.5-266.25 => 6.688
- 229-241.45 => 6.804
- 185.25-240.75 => 7.177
